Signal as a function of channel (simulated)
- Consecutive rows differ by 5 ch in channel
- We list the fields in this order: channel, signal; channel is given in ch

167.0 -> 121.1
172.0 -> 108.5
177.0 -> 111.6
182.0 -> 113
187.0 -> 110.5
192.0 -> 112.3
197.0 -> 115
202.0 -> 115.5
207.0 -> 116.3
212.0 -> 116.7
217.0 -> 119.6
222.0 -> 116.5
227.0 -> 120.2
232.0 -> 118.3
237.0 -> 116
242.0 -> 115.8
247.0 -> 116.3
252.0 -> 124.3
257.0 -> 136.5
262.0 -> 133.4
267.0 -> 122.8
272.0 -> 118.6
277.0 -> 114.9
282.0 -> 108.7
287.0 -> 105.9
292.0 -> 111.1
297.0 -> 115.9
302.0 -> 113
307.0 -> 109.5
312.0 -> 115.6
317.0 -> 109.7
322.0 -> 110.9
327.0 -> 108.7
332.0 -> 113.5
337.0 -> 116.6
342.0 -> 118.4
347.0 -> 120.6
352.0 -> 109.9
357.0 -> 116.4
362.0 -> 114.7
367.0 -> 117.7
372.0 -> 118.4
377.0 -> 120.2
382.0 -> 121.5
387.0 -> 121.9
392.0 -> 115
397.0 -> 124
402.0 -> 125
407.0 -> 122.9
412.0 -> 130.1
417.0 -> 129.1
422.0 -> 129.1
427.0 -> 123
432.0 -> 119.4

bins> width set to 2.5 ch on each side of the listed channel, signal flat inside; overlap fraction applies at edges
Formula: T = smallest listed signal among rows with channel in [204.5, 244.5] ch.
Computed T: 115.8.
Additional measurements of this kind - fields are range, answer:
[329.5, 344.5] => 113.5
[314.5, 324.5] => 109.7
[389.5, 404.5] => 115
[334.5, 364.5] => 109.9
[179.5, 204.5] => 110.5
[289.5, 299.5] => 111.1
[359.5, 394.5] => 114.7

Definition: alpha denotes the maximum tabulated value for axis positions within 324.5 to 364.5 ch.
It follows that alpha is 120.6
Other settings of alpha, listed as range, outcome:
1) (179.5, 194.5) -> 113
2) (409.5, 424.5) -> 130.1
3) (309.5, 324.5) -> 115.6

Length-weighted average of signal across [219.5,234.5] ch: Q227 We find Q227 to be 118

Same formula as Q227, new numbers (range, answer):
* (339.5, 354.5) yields 116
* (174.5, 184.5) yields 112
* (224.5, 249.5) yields 117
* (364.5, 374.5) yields 118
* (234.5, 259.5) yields 122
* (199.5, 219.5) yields 117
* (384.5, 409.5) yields 122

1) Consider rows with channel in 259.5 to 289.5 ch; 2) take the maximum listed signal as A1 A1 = 133.4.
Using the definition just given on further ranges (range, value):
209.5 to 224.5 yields 119.6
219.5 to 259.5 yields 136.5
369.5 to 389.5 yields 121.9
